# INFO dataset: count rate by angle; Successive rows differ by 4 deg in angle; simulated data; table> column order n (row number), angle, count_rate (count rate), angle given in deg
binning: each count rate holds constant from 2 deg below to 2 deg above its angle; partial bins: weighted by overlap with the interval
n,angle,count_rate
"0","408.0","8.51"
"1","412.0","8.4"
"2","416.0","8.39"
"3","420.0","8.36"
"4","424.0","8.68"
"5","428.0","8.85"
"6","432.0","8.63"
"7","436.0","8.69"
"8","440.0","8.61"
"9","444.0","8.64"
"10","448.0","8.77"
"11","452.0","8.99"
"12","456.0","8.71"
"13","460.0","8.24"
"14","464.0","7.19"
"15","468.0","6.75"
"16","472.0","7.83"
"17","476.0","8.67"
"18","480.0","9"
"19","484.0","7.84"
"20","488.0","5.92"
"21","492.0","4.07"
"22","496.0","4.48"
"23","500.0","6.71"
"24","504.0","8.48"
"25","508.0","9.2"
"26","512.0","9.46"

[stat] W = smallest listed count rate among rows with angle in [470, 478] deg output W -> 7.83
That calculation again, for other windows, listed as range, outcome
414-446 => 8.36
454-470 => 6.75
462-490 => 5.92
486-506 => 4.07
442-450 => 8.64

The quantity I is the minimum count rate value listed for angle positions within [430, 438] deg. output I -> 8.63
